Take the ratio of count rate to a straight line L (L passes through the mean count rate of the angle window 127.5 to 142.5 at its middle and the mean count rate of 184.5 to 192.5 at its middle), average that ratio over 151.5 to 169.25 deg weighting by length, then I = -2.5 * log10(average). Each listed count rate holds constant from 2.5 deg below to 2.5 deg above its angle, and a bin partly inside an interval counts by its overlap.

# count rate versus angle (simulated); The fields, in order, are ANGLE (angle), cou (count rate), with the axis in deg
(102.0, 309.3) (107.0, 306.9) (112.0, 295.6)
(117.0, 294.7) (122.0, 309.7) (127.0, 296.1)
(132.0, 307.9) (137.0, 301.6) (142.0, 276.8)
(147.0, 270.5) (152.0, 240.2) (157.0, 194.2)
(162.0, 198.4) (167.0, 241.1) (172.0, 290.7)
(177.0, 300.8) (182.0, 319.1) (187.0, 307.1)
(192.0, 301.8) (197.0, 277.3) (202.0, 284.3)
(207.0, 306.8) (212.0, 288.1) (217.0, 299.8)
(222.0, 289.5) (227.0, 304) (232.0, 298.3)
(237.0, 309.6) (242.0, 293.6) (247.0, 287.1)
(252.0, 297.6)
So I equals 0.36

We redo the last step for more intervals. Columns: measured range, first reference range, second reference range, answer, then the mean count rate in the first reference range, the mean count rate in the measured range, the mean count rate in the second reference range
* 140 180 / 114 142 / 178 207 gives 0.19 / 300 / 252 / 299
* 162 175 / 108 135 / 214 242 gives 0.18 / 301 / 254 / 299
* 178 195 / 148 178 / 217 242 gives -0.17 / 243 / 308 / 300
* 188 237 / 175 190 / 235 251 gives 0.03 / 309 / 296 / 296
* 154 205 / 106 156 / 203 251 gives 0.08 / 287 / 272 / 297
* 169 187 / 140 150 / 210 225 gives -0.08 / 272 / 302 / 293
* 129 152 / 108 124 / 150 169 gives -0.12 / 300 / 284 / 217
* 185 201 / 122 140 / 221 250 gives 0.02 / 302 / 294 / 297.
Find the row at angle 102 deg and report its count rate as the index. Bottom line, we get 309.3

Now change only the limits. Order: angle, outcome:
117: 294.7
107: 306.9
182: 319.1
